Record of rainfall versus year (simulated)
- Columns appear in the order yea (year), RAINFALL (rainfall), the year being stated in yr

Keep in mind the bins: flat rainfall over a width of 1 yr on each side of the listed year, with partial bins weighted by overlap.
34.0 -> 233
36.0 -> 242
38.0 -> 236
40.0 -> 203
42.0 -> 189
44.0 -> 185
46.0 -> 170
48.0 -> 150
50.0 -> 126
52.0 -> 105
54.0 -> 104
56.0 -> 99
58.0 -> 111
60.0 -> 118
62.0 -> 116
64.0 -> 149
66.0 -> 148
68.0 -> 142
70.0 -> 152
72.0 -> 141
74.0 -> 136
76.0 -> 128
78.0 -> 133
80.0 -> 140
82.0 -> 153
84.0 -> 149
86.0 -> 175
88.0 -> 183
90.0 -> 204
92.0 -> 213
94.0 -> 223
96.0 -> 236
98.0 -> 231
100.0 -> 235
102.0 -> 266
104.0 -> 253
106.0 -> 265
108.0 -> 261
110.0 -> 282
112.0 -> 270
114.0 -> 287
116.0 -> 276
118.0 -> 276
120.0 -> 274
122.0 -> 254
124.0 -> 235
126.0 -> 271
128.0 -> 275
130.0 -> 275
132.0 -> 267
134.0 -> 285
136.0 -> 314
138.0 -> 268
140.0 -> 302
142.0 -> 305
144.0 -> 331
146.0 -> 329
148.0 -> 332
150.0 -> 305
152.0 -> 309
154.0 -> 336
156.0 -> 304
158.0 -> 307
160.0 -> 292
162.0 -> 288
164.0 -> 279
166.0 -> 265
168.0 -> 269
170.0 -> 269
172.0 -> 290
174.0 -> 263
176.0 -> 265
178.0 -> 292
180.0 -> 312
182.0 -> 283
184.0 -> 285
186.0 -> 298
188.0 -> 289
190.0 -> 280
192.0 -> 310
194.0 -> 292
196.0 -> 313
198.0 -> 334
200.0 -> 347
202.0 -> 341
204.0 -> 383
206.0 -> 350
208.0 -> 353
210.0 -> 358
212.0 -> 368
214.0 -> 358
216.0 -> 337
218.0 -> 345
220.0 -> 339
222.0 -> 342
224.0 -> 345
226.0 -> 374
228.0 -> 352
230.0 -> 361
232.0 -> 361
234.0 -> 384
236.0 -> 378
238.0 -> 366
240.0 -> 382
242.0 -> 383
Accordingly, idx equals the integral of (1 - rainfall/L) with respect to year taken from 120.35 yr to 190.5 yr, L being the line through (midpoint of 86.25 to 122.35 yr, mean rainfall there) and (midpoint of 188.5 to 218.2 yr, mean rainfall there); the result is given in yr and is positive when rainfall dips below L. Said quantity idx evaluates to 0.9 yr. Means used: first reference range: 248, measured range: 289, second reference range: 337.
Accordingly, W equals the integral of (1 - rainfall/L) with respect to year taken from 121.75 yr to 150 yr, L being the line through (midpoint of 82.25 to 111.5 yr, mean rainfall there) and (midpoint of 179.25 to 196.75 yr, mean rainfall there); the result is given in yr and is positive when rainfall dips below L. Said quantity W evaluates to -3.8 yr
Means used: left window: 226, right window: 295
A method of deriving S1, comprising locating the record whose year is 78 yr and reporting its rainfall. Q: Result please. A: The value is 133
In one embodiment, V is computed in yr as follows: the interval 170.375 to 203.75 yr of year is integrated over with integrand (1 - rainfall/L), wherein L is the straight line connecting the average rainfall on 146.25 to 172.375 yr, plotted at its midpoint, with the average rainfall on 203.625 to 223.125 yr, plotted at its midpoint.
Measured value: 2.54 yr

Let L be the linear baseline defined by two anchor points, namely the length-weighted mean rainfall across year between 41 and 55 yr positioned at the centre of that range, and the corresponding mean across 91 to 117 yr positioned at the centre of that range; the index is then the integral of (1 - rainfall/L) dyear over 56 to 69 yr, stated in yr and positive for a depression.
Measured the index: 3.5 yr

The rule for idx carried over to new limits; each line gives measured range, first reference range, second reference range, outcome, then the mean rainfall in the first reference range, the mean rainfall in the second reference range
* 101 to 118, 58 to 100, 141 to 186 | -4.7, 164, 296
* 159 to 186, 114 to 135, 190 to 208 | 2.5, 270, 332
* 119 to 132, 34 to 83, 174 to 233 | -1.7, 151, 329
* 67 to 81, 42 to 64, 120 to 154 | 2.7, 132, 292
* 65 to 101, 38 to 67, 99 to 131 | 5.6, 144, 266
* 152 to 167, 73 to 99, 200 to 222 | -0.9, 177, 352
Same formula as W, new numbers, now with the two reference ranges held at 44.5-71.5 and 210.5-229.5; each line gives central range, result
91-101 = -2.44 yr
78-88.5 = 0.60 yr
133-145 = -2.95 yr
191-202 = -0.05 yr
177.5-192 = 0.52 yr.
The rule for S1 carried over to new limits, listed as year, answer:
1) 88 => 183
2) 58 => 111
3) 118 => 276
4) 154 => 336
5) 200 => 347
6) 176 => 265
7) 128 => 275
